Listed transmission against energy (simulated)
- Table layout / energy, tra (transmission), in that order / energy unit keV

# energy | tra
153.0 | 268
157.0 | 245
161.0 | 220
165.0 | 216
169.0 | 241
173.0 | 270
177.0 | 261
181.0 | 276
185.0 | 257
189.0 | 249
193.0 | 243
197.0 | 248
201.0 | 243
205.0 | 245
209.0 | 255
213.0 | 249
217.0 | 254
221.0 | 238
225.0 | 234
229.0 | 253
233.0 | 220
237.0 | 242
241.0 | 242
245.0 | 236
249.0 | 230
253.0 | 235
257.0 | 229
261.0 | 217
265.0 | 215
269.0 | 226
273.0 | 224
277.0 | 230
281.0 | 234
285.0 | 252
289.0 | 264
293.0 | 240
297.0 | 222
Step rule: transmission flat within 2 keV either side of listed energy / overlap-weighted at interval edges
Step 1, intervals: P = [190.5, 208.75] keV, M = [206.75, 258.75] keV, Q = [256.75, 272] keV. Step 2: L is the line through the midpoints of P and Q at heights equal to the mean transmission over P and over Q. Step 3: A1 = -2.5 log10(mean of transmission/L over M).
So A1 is -0.03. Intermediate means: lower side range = 246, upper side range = 221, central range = 240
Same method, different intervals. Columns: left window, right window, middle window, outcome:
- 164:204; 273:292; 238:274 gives 0.07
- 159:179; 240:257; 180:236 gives -0.04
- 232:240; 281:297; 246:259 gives 0.03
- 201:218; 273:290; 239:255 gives 0.04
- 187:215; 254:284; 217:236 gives 0.00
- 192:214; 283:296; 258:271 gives 0.13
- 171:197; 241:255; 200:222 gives 0.00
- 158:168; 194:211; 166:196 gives -0.09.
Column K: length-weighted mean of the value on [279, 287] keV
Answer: 243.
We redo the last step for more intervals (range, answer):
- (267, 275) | 225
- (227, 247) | 239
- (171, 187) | 266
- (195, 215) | 248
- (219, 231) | 242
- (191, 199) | 246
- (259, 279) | 222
